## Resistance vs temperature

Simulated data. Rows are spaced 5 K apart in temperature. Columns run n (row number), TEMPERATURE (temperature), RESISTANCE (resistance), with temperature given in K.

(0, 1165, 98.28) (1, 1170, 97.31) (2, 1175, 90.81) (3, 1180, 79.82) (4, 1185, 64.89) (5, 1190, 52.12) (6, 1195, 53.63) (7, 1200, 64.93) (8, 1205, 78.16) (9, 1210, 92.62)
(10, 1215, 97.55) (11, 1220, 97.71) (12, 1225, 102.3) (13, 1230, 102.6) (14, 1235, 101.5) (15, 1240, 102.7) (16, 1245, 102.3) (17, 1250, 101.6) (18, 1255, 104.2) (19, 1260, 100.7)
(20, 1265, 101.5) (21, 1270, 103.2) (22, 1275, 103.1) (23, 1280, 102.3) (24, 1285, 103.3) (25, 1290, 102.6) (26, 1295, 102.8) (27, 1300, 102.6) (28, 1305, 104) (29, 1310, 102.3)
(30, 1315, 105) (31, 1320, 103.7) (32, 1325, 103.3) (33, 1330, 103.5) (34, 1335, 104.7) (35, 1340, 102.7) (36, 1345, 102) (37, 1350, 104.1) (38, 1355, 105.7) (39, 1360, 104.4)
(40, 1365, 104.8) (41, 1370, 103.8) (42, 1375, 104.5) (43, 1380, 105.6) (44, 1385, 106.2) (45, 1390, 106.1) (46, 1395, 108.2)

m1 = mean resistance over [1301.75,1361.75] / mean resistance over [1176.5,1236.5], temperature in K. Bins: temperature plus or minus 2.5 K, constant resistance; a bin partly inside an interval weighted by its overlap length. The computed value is 1.26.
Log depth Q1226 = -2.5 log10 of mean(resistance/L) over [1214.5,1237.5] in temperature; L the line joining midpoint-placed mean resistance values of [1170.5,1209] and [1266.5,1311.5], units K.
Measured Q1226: -0.21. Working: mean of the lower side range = 71.6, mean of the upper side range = 103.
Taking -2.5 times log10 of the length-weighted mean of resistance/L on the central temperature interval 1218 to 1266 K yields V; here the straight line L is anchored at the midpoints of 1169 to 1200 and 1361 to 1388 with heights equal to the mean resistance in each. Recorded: -0.242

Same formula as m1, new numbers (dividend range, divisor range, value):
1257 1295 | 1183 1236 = 1.25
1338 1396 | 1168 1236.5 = 1.25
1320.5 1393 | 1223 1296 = 1.02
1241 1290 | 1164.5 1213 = 1.34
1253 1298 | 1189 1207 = 1.64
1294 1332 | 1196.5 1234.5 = 1.14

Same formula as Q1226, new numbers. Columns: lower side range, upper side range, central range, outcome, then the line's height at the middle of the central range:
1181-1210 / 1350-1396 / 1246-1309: -0.22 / 84.3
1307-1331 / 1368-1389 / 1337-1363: 0.01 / 104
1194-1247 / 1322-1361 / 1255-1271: -0.07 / 95.8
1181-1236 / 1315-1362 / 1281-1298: -0.08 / 95.6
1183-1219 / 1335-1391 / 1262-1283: -0.18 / 87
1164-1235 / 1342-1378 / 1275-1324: -0.07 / 96.6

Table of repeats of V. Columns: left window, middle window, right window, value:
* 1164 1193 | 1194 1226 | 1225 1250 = 0.09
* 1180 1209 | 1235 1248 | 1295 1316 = -0.25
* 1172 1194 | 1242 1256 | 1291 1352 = -0.18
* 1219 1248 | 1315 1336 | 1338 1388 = 0.00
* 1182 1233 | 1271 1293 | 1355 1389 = -0.12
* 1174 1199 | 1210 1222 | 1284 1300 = -0.25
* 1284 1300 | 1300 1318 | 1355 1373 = 0.00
